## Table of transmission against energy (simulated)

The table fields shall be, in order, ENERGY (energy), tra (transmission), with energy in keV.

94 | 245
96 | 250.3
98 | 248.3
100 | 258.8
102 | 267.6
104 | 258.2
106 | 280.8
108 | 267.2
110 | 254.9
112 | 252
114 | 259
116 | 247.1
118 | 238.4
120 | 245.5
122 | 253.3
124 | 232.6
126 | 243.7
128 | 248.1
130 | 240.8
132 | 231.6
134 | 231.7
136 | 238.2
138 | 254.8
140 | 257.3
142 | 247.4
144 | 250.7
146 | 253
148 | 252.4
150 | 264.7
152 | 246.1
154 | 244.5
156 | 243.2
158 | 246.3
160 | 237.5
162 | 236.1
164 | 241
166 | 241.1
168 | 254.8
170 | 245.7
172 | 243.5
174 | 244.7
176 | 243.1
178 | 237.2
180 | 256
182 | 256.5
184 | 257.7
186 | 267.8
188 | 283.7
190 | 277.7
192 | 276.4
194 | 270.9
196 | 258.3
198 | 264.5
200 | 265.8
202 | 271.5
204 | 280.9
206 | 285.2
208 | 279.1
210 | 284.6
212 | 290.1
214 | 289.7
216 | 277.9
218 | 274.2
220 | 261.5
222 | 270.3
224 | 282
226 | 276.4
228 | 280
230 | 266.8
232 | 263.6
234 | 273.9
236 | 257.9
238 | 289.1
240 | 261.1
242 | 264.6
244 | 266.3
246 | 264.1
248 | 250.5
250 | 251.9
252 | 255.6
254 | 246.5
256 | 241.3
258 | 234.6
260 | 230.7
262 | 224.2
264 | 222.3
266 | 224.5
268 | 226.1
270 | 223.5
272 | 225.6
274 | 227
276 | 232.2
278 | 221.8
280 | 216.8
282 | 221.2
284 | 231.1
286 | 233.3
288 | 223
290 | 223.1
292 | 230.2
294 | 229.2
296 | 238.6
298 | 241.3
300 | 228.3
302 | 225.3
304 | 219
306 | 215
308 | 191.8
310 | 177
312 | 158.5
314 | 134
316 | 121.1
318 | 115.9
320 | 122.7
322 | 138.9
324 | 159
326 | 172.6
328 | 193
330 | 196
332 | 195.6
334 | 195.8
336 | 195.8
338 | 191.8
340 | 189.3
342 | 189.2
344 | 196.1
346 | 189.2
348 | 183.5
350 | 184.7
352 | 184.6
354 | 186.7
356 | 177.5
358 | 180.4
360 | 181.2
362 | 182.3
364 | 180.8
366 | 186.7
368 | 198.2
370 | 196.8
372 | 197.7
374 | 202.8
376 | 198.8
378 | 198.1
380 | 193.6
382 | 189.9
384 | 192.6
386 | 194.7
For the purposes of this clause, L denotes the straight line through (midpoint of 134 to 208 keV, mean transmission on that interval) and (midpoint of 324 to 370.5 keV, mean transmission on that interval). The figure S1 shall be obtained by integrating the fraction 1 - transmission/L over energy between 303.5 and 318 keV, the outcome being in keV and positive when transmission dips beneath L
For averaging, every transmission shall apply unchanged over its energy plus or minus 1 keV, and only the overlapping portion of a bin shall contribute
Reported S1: 2.4 keV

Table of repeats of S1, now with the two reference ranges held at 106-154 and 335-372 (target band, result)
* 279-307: -3.1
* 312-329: 4.4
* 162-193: -2.5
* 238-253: -3.0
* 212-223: -2.5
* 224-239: -3.5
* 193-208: -2.7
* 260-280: -1.4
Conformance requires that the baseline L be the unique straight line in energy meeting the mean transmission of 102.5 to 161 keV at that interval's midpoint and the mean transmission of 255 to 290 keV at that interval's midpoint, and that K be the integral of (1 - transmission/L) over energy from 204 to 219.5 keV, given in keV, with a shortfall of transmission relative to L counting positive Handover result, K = -3.0 keV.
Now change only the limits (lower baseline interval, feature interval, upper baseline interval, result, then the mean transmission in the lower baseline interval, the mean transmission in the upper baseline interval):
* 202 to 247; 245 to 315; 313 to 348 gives -1.3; 274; 171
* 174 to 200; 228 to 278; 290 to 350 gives -4.8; 262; 188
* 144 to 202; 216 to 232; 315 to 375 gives -2.8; 254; 180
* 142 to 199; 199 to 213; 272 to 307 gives -2.0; 253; 227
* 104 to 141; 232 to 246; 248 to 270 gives -1.8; 249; 236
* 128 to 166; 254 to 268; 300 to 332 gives -2.5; 245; 172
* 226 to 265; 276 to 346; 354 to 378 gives 7.9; 256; 190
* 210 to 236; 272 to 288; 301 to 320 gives -1.5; 275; 170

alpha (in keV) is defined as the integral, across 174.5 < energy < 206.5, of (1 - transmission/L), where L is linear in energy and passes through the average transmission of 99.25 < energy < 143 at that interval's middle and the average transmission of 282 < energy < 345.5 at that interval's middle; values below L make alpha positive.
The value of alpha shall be -5.0 keV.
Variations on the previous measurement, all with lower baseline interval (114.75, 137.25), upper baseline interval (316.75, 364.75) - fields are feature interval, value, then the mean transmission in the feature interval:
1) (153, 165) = -0.5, 241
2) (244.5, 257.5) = -3.0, 252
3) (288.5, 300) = -2.4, 232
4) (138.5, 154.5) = -1.2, 252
